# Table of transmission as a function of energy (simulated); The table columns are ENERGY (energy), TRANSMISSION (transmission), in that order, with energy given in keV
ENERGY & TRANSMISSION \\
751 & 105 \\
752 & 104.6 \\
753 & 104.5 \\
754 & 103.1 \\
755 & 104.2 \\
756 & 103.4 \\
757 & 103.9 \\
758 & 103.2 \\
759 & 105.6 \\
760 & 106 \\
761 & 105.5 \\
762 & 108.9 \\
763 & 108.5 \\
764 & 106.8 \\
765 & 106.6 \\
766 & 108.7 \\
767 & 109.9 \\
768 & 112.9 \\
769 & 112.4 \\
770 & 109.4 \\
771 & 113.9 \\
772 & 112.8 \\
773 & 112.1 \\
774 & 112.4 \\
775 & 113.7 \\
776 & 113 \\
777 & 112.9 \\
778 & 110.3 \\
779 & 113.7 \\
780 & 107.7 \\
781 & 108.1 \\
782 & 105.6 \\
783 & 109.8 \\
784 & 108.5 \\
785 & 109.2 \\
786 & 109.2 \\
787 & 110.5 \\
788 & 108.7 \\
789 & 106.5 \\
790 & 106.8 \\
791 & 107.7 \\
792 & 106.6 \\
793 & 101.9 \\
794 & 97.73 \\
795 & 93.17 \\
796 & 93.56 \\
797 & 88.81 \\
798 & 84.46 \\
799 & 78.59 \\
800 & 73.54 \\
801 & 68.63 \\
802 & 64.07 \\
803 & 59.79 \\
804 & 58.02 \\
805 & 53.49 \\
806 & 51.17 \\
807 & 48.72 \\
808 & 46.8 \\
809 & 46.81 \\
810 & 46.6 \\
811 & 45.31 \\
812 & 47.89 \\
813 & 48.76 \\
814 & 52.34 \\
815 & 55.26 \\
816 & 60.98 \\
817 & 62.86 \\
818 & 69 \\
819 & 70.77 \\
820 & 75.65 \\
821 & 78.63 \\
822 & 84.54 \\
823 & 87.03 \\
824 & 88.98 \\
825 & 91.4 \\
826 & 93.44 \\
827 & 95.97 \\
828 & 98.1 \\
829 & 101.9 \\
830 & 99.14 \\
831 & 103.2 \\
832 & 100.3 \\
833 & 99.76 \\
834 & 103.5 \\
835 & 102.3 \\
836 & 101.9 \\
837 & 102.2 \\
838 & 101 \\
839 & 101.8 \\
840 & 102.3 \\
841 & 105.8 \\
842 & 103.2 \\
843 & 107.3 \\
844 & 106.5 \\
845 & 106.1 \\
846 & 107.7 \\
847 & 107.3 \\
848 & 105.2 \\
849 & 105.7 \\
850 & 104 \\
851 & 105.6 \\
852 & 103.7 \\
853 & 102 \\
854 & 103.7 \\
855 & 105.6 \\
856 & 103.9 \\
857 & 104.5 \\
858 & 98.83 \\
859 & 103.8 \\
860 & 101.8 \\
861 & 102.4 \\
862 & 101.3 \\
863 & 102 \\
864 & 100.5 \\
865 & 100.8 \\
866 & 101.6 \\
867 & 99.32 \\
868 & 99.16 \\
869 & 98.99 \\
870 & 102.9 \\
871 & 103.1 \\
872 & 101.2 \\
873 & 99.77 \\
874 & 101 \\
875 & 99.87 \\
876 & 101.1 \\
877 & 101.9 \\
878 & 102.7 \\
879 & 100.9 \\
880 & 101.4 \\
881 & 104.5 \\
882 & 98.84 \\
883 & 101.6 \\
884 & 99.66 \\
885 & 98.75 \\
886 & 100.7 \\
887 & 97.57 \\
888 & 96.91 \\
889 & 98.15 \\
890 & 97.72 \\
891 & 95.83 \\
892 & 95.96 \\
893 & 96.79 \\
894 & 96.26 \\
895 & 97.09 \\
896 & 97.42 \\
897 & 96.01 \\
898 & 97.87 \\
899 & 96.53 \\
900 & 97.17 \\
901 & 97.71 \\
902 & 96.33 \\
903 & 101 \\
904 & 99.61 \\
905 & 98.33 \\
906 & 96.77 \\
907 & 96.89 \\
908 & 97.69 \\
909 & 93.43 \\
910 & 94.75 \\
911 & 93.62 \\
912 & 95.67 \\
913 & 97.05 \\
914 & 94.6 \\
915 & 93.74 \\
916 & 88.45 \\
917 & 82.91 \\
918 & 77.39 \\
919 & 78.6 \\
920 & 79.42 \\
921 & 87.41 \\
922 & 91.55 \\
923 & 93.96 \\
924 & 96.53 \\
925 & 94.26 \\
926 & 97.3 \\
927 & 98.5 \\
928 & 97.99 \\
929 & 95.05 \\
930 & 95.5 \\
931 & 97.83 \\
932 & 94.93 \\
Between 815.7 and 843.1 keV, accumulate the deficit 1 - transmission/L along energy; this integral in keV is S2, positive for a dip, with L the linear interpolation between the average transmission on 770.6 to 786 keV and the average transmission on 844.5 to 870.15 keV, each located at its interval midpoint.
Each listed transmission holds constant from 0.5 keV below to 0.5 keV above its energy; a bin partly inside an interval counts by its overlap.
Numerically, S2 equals 3.4 keV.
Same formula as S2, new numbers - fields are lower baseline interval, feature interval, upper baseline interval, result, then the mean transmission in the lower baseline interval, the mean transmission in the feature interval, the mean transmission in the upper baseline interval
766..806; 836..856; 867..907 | -1.10 keV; 99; 104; 99.1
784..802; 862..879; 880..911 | -0.63 keV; 96.2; 101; 97.8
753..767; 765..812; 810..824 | -3.24 keV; 106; 92.6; 64.8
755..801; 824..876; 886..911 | -0.86 keV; 105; 102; 97.1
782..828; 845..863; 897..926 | -3.82 keV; 79.3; 104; 93.3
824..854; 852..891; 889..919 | -0.98 keV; 102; 101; 95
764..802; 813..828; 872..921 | 3.74 keV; 104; 76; 96.3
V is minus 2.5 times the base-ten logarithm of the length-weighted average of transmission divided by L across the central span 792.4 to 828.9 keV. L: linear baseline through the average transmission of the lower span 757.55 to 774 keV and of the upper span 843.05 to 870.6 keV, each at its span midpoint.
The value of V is 0.43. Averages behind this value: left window 109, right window 103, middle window 71.6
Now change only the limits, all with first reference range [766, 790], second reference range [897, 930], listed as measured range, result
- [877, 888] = -0.03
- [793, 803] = 0.29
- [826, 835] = 0.04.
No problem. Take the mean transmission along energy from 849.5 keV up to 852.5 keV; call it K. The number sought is 104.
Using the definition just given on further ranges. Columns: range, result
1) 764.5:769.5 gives 110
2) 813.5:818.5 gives 60.1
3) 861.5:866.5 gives 101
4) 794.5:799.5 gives 87.7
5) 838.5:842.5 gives 103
